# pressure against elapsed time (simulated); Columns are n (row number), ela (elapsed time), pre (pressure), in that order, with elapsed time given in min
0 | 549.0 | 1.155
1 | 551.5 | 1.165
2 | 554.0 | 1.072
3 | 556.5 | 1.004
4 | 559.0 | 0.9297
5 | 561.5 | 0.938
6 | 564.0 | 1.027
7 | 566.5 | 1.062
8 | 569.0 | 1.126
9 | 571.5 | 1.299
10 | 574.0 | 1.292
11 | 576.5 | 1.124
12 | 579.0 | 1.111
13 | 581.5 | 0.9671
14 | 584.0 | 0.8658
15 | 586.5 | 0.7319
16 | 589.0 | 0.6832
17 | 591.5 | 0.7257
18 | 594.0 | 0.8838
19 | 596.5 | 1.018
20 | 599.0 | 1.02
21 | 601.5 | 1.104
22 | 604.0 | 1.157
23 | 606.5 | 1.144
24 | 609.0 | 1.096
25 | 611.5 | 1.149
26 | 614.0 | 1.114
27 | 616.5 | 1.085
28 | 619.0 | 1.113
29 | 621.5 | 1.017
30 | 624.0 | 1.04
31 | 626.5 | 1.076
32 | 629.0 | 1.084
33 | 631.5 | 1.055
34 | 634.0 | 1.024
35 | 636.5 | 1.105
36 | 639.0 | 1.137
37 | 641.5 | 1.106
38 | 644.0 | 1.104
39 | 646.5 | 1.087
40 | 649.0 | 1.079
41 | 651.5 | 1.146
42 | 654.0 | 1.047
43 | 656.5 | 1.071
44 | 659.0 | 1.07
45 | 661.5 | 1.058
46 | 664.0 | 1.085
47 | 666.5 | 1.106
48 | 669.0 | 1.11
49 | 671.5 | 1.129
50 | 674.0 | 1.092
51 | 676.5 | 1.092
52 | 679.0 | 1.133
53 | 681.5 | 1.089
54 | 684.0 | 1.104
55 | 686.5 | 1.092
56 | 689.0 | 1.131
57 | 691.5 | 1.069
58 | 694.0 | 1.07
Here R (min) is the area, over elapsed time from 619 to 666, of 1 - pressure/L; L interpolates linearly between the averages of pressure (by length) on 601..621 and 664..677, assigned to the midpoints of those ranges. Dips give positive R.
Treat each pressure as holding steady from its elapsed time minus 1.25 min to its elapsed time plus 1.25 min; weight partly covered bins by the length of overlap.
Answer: 1.3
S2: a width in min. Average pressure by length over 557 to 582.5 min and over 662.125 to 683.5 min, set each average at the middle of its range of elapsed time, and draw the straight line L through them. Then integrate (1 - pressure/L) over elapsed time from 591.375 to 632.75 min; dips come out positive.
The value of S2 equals 1.2 min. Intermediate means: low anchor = 1.09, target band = 1.06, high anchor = 1.1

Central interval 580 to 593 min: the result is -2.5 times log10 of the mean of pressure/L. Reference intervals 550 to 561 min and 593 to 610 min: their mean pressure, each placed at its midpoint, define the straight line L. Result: 0.296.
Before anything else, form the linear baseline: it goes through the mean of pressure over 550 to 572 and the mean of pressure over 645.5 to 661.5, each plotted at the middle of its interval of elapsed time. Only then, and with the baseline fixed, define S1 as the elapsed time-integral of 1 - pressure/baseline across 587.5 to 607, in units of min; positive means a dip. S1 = 2.1 min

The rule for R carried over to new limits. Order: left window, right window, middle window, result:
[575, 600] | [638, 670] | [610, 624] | -1.37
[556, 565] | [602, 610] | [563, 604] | 1.57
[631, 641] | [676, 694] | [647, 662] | 0.14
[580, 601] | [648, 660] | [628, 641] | -0.81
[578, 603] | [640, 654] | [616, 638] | -0.73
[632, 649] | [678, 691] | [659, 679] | 0.09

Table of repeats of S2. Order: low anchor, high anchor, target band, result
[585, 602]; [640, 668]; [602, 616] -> -3.1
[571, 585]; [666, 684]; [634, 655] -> 0.2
